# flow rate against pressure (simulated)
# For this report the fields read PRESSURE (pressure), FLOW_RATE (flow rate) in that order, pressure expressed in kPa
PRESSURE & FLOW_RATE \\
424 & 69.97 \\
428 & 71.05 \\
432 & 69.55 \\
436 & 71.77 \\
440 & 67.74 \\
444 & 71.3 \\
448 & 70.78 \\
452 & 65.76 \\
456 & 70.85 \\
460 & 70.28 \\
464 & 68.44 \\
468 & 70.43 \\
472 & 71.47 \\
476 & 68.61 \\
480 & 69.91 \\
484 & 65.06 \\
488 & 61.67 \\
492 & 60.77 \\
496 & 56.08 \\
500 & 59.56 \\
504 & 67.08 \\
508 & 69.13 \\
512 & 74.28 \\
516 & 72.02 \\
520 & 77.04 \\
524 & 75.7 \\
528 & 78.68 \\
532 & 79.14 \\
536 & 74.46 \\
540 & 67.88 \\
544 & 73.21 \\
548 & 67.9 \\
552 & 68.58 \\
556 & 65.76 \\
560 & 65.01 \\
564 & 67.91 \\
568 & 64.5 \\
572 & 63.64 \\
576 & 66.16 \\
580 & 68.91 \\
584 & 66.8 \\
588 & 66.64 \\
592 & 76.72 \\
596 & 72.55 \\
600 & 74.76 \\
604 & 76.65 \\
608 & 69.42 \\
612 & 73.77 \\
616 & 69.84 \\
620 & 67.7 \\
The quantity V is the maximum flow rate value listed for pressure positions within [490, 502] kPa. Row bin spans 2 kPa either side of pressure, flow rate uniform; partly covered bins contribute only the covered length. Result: 60.77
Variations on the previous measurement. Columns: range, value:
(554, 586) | 68.91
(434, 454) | 71.77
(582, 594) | 76.72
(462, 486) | 71.47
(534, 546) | 74.46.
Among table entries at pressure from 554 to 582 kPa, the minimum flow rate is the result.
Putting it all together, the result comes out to 63.64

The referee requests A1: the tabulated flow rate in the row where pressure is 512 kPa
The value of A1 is 74.28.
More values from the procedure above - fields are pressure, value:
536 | 74.46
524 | 75.7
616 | 69.84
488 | 61.67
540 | 67.88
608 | 69.42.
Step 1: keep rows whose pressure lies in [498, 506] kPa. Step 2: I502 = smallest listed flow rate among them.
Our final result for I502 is 59.56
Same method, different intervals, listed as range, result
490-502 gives 56.08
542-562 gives 65.01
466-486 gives 65.06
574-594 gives 66.16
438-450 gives 67.74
